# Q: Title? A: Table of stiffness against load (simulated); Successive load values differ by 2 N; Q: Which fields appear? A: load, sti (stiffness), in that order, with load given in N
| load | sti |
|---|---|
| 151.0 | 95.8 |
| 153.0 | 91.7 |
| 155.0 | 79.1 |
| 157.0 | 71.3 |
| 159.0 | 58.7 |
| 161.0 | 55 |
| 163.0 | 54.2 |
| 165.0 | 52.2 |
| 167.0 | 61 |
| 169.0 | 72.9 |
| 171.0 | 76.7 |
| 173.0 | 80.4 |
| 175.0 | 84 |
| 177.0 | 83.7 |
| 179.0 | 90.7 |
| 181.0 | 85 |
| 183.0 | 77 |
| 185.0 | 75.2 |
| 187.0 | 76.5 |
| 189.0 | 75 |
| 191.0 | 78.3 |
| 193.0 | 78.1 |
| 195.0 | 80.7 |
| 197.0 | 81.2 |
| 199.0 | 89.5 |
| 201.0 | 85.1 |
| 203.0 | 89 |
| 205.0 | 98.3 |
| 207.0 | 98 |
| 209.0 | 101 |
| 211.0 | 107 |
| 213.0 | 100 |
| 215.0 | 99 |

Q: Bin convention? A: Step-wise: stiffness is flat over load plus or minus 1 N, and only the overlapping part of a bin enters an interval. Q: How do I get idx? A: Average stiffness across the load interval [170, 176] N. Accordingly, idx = 80.4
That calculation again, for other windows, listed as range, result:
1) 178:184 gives 84.2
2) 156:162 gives 61.7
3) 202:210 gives 96.6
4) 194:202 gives 84.1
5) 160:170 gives 59.1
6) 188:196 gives 78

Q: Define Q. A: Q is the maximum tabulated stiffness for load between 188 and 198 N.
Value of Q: 81.2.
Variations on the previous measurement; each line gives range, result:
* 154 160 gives 79.1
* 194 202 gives 89.5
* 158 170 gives 72.9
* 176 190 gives 90.7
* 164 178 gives 84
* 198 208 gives 98.3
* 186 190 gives 76.5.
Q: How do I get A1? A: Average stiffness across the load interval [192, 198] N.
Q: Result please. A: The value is 80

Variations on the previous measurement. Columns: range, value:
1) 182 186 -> 76.1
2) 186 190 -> 75.8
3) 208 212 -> 104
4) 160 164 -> 54.6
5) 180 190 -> 77.7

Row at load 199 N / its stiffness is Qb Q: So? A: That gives 89.5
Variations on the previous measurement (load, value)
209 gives 101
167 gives 61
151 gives 95.8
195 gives 80.7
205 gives 98.3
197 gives 81.2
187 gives 76.5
